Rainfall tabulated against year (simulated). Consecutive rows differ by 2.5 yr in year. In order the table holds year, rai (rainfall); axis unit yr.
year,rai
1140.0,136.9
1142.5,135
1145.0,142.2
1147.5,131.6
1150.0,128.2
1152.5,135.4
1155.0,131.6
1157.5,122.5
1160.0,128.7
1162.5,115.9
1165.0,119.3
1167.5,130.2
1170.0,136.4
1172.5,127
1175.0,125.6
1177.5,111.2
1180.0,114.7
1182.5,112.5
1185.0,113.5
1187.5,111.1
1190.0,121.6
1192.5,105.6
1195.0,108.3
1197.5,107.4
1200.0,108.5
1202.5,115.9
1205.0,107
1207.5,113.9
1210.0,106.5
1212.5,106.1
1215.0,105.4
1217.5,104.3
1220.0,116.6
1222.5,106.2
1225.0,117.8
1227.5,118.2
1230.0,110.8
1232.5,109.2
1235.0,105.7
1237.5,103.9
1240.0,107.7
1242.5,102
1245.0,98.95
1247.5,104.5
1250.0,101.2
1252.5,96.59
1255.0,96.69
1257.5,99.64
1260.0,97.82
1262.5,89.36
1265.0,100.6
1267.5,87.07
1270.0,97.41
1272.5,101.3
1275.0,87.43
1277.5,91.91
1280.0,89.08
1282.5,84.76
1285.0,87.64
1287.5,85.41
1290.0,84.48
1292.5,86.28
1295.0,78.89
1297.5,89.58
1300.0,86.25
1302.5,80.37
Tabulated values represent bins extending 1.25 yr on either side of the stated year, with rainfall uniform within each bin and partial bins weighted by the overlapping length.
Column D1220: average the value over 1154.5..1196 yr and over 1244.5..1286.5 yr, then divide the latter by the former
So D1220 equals 0.8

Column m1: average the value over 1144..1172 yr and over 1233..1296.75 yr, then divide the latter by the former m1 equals 0.73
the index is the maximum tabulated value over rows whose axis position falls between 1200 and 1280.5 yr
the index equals 118.2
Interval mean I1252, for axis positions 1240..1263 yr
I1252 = 99.3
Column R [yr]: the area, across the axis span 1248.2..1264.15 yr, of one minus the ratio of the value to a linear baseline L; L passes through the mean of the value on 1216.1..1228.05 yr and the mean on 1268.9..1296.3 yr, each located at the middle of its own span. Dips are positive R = 0.3 yr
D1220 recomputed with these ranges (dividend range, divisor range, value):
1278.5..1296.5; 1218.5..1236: 0.76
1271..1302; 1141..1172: 0.68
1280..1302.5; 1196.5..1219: 0.79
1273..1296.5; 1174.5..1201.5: 0.77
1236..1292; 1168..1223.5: 0.84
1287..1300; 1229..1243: 0.80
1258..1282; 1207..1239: 0.85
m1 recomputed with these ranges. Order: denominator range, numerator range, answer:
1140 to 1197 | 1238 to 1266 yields 0.81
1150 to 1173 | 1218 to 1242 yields 0.86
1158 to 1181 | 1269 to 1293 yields 0.73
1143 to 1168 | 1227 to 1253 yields 0.82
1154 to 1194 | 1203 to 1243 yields 0.91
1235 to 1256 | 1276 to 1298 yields 0.85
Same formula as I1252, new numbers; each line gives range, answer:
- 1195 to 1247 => 109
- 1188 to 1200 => 111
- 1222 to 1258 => 105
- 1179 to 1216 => 111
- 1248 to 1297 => 91.9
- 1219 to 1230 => 114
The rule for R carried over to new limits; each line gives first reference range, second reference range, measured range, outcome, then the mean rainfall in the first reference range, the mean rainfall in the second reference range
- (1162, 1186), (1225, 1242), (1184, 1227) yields 1.6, 121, 110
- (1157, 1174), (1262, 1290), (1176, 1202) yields 1.5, 126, 90.8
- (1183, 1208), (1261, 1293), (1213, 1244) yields -1.8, 111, 90.4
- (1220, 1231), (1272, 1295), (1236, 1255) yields 0.5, 114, 87.8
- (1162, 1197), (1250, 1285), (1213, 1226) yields -0.3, 118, 93.9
